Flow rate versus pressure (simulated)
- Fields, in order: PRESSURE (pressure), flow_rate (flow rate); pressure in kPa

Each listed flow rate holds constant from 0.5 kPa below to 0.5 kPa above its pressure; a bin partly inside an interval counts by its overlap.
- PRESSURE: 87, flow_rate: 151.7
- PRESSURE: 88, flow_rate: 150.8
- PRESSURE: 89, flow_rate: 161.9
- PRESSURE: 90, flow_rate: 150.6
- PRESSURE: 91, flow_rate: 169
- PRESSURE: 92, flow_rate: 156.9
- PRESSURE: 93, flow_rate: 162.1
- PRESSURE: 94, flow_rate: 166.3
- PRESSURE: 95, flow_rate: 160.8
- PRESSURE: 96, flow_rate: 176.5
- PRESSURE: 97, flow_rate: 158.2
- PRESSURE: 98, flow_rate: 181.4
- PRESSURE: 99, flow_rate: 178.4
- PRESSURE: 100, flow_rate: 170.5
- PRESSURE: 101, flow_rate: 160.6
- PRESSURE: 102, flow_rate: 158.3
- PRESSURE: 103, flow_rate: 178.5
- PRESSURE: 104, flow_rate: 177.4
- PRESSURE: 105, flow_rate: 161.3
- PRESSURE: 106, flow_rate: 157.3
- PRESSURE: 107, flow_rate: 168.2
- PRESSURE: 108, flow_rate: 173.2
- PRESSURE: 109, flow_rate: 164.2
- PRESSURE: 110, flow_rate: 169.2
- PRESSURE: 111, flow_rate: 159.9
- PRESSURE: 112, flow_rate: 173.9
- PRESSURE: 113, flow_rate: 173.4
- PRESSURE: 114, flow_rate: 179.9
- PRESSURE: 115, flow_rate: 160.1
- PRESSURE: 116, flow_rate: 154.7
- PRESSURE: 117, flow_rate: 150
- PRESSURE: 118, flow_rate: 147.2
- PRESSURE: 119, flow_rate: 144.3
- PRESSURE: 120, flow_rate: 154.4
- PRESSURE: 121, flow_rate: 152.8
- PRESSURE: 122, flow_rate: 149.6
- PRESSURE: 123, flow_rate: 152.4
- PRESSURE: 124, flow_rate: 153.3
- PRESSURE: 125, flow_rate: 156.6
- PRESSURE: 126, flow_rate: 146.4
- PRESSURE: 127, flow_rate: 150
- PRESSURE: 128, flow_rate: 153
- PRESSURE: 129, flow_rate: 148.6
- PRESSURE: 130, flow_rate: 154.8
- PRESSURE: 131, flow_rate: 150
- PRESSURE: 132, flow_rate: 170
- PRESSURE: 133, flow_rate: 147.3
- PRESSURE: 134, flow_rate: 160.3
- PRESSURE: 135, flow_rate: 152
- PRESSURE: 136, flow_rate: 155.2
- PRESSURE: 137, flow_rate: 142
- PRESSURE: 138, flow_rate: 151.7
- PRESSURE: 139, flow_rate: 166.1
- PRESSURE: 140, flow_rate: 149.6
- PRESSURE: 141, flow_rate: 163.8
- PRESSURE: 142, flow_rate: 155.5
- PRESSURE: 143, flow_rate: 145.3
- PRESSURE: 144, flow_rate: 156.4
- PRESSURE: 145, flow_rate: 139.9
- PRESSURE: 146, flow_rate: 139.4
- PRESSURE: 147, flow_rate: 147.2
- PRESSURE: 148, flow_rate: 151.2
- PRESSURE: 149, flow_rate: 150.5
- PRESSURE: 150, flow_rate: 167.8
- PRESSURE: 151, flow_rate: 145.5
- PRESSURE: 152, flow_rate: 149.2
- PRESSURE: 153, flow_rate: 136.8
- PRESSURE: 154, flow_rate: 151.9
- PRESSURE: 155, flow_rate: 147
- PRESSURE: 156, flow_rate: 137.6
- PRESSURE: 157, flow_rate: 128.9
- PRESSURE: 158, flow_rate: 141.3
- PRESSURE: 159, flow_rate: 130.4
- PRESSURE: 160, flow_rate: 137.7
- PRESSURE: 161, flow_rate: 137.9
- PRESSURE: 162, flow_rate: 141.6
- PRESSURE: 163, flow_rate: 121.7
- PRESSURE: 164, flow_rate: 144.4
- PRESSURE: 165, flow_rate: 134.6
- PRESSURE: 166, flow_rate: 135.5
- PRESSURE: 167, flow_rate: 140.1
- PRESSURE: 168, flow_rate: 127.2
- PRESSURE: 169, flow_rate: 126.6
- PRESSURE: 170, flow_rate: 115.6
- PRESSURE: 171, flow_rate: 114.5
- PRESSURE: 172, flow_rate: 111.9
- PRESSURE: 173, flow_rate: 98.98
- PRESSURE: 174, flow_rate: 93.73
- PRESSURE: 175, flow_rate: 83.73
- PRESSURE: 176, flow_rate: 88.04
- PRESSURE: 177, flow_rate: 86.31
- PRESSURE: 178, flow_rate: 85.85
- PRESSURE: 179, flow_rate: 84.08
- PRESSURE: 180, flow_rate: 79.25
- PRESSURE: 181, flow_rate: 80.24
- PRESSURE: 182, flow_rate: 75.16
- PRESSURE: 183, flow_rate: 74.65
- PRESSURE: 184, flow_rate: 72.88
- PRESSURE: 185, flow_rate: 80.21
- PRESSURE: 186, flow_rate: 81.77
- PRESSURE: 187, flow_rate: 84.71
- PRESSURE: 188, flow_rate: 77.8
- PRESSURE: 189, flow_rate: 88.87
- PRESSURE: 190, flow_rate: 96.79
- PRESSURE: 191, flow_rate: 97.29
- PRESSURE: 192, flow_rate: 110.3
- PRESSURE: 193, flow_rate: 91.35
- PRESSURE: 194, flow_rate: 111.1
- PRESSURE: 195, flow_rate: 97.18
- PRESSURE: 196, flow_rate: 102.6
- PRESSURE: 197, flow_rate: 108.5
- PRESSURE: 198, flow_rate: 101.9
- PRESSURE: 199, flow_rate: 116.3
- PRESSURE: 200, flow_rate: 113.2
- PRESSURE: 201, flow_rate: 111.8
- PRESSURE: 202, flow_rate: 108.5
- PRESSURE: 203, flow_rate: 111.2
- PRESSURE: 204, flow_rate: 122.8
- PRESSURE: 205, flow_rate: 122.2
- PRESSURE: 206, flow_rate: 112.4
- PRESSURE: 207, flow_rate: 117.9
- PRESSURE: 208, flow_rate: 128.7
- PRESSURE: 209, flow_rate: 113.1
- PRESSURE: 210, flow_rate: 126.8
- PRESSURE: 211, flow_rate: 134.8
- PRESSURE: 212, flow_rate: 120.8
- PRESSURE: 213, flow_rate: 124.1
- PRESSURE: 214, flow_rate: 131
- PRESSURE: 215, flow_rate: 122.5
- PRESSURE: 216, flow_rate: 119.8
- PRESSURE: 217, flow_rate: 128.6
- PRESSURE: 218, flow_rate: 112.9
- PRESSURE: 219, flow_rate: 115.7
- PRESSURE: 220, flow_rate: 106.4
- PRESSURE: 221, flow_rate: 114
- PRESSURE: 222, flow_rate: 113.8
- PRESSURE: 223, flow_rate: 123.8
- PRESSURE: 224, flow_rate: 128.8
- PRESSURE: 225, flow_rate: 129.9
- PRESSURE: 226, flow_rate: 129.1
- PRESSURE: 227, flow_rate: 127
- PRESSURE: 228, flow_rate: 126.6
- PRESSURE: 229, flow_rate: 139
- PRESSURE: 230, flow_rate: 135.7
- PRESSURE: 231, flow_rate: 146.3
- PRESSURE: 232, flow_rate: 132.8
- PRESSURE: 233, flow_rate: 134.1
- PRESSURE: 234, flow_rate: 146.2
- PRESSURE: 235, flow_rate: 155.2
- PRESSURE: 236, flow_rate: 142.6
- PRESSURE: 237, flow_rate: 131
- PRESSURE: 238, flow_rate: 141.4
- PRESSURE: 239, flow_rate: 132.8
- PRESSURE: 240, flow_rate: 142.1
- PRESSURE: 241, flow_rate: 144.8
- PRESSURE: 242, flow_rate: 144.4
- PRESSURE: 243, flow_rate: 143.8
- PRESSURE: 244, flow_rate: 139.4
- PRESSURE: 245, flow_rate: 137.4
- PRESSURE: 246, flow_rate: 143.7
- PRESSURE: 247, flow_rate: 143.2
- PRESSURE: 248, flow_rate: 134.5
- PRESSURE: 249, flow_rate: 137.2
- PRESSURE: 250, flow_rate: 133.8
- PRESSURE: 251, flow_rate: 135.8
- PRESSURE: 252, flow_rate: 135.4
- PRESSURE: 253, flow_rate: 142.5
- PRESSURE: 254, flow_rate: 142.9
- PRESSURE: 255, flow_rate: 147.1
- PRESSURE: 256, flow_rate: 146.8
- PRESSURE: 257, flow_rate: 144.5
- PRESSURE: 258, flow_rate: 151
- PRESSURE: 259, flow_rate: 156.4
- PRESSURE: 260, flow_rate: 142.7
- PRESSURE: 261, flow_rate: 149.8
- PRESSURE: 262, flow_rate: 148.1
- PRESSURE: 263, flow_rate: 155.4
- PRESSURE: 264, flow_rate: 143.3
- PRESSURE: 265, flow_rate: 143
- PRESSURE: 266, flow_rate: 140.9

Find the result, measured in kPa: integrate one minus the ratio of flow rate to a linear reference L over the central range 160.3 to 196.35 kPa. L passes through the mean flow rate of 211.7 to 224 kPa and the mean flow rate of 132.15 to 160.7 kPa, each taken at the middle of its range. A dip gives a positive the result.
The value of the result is 9.0 kPa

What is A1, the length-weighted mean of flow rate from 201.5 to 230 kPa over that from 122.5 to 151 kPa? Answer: 0.80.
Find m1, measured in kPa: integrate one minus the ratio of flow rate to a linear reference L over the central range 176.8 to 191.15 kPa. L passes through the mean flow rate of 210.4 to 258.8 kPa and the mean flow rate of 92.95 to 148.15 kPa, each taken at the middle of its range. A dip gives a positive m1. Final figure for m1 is 6.2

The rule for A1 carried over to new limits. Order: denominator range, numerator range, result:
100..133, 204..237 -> 0.80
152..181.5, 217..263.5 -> 1.15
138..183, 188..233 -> 0.92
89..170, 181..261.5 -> 0.80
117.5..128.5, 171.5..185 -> 0.57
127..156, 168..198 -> 0.62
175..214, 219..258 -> 1.34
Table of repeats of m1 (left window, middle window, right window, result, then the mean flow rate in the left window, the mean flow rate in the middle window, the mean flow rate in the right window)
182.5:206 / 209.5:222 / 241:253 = -0.6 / 99.6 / 121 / 139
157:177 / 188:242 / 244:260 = 4.9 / 122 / 121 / 142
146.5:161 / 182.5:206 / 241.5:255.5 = 7.1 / 144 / 99.6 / 140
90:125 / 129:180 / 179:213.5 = -1.4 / 163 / 135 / 103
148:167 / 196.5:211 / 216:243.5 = 2.1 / 141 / 116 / 132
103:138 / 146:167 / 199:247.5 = 0.8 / 158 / 142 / 128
